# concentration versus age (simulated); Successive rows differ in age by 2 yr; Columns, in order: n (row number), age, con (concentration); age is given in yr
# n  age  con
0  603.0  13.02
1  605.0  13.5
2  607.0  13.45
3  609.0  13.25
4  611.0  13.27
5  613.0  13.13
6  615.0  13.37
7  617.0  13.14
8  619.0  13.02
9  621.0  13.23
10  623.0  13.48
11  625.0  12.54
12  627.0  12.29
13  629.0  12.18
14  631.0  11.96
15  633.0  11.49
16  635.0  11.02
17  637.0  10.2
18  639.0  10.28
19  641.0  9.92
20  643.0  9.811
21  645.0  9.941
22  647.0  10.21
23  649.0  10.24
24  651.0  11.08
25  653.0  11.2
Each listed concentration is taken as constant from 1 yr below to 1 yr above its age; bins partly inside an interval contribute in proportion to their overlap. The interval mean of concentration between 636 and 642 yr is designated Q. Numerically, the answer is 10.1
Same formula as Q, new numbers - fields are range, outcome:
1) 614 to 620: 13.2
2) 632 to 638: 10.9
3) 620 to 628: 12.9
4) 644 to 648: 10.1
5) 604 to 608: 13.5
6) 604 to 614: 13.3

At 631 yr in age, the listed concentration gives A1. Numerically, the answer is 11.96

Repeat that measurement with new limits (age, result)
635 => 11.02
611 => 13.27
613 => 13.13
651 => 11.08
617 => 13.14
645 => 9.941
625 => 12.54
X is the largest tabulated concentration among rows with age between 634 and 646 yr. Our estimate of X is 11.02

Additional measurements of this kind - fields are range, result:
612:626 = 13.48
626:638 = 12.29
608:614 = 13.27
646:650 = 10.24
